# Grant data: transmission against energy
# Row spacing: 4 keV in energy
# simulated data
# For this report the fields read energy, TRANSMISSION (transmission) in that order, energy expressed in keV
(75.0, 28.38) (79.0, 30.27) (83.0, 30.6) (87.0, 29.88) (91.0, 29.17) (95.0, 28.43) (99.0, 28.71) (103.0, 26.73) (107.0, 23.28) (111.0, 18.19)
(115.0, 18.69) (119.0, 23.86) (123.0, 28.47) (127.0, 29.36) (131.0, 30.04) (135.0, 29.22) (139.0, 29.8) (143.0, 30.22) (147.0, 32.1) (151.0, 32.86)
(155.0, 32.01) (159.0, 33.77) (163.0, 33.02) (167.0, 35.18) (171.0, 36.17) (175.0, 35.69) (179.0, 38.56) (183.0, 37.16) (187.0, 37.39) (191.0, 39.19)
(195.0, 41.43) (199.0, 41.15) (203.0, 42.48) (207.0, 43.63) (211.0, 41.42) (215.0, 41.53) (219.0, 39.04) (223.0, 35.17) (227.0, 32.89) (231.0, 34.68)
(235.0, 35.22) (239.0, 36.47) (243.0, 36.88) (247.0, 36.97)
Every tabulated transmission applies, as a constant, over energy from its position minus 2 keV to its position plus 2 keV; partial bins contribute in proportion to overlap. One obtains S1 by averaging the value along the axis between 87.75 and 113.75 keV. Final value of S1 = 25.7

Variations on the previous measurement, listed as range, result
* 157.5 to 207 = 37.9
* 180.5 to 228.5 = 39.4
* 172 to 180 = 36.8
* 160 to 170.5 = 34.4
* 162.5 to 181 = 35.9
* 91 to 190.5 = 30.5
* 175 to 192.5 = 37.8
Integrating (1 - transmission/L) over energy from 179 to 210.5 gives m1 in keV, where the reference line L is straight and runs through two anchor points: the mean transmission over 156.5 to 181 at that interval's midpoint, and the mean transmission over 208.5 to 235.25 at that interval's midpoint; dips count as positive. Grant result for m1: -3.4 keV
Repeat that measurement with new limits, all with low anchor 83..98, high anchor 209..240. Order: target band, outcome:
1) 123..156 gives 1.7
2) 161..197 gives -2.7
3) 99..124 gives 5.8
